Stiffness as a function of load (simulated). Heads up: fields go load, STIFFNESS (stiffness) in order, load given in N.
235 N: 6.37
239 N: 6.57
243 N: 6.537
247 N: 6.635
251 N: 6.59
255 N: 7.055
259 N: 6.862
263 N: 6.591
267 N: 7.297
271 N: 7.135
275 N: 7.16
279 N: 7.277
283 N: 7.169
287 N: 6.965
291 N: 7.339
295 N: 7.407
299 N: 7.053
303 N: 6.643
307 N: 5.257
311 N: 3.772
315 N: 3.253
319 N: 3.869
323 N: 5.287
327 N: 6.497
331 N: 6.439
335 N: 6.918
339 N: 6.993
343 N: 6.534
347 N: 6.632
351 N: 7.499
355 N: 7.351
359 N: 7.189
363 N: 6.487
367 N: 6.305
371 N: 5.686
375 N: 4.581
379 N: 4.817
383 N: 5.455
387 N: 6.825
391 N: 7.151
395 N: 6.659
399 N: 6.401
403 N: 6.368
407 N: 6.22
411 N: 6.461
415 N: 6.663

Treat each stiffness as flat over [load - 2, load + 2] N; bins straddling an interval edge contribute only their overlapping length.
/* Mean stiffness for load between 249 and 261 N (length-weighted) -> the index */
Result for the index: 6.84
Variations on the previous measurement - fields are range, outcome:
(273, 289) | 7.14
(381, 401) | 6.5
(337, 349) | 6.72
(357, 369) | 6.66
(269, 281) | 7.19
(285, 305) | 7.08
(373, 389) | 5.42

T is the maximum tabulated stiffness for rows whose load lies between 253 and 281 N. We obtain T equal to 7.297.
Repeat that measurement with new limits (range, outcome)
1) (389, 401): 7.151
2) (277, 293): 7.339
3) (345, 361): 7.499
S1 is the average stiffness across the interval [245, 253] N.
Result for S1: 6.61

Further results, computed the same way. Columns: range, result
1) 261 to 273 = 7.01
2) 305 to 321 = 4.04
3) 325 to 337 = 6.62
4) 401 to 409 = 6.29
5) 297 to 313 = 5.68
